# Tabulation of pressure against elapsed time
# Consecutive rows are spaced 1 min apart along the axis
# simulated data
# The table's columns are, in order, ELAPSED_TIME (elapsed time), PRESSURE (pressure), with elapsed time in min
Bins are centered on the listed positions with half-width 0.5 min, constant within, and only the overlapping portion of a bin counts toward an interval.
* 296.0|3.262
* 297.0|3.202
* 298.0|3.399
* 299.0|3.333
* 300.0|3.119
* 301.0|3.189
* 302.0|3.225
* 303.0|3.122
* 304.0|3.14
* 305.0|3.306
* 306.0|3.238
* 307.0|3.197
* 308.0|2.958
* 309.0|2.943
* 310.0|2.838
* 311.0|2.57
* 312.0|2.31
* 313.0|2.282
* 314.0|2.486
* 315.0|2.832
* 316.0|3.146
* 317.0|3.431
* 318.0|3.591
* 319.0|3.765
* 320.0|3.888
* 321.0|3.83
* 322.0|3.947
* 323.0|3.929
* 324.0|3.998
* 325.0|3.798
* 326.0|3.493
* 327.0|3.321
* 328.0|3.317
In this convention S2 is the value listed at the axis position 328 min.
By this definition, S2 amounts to 3.317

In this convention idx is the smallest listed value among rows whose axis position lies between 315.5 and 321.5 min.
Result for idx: 3.146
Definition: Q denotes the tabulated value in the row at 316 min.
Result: 3.146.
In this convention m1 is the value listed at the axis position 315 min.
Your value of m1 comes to 2.832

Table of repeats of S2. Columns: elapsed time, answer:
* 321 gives 3.83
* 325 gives 3.798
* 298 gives 3.399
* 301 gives 3.189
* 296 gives 3.262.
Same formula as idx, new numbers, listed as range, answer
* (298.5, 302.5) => 3.119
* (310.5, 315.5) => 2.282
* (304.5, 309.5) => 2.943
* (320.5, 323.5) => 3.83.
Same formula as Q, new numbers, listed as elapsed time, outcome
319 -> 3.765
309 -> 2.943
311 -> 2.57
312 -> 2.31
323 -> 3.929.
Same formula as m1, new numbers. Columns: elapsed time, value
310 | 2.838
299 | 3.333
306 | 3.238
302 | 3.225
